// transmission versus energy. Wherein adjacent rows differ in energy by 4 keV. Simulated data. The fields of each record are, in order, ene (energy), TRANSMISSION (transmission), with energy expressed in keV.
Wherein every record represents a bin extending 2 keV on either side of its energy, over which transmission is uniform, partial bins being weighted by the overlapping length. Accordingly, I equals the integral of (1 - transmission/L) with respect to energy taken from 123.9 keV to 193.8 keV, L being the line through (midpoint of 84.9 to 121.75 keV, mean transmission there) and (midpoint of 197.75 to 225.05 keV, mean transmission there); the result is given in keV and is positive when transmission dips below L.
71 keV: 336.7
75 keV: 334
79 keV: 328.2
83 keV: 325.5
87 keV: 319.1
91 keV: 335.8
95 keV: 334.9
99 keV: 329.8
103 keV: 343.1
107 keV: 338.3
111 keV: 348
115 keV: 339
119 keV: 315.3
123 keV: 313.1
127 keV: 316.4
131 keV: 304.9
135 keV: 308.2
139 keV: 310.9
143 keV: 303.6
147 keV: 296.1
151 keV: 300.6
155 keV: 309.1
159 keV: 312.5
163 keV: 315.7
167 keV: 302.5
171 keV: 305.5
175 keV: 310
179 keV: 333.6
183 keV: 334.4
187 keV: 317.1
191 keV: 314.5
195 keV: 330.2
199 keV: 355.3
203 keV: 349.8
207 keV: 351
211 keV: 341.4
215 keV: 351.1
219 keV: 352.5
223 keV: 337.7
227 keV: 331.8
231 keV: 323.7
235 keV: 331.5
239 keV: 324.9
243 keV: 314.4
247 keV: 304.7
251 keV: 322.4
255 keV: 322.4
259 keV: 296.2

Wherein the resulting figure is 6.0 keV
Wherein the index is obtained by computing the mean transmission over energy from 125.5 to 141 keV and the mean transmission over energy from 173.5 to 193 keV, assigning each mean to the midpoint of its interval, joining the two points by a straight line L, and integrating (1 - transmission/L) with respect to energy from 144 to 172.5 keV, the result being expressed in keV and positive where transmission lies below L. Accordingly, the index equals 0.9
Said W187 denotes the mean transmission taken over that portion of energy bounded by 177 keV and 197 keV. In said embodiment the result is 326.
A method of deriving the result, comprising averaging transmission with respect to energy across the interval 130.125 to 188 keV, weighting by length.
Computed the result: 311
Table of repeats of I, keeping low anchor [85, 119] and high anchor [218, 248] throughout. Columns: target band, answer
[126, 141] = 1.1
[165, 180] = 0.9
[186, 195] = 0.3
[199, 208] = -0.6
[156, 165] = 0.5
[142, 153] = 1.1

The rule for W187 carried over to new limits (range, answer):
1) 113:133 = 318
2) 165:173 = 304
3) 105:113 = 343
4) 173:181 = 322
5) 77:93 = 327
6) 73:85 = 329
